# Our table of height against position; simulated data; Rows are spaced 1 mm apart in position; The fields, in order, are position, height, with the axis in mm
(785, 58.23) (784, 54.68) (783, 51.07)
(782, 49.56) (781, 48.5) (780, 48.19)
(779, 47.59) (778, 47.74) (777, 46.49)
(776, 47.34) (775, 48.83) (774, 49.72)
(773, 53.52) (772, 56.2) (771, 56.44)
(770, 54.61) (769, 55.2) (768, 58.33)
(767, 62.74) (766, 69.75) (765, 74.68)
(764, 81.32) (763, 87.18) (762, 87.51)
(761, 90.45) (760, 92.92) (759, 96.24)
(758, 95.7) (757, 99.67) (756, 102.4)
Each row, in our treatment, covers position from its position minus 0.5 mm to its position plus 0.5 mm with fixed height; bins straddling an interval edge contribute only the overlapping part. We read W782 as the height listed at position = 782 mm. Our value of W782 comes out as 49.56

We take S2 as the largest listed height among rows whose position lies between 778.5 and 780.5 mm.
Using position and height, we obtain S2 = 48.19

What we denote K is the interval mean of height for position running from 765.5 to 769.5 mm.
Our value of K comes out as 61.5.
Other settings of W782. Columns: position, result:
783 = 51.07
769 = 55.2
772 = 56.2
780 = 48.19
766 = 69.75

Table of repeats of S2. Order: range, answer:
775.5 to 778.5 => 47.74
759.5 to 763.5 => 92.92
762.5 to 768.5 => 87.18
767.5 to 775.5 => 58.33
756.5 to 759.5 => 99.67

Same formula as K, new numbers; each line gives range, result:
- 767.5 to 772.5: 56.2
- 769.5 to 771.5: 55.5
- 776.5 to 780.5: 47.5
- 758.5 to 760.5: 94.6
